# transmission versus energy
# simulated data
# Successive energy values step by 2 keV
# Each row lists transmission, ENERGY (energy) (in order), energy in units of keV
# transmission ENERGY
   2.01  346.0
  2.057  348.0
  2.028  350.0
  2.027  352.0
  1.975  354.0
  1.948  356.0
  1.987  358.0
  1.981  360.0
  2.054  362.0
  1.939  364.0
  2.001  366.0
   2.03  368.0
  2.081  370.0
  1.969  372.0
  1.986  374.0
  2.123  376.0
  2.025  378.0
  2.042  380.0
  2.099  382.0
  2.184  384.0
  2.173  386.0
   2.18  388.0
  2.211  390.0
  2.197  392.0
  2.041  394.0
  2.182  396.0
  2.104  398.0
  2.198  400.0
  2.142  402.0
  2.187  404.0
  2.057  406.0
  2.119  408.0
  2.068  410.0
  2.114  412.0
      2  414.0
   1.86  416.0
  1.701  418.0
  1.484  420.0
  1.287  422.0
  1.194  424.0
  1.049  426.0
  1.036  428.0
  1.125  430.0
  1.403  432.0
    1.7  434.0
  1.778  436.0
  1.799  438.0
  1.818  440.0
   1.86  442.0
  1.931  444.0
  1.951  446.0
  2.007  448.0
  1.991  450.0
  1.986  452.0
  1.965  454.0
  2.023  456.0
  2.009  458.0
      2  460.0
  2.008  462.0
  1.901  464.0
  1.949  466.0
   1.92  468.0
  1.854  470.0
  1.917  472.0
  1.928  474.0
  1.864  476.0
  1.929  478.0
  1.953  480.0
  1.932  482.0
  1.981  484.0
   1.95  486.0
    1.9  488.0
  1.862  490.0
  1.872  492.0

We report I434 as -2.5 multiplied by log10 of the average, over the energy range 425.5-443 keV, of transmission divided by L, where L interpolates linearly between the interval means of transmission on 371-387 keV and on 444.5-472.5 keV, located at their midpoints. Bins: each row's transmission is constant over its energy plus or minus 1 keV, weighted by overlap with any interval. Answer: 0.30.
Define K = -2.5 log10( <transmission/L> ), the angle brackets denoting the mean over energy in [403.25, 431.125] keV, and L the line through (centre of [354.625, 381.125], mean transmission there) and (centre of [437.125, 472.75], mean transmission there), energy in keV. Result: 0.189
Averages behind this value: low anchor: 2.01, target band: 1.66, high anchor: 1.94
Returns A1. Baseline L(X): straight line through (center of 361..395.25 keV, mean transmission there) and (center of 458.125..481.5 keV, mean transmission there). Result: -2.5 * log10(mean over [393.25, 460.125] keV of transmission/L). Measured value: 0.10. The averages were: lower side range 2.08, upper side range 1.93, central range 1.83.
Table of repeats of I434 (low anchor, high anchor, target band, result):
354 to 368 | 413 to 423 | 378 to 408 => -0.183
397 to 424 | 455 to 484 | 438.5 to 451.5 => 0.006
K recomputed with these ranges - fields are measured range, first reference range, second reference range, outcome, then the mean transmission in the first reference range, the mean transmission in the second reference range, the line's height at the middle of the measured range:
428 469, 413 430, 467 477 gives -0.09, 1.43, 1.9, 1.68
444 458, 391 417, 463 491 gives 0.00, 2.1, 1.92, 1.98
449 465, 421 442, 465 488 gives -0.16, 1.44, 1.92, 1.71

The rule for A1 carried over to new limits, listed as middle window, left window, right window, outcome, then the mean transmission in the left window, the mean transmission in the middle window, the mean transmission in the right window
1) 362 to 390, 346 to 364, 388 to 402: 0.01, 2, 2.07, 2.16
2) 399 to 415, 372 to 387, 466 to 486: -0.04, 2.08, 2.11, 1.92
